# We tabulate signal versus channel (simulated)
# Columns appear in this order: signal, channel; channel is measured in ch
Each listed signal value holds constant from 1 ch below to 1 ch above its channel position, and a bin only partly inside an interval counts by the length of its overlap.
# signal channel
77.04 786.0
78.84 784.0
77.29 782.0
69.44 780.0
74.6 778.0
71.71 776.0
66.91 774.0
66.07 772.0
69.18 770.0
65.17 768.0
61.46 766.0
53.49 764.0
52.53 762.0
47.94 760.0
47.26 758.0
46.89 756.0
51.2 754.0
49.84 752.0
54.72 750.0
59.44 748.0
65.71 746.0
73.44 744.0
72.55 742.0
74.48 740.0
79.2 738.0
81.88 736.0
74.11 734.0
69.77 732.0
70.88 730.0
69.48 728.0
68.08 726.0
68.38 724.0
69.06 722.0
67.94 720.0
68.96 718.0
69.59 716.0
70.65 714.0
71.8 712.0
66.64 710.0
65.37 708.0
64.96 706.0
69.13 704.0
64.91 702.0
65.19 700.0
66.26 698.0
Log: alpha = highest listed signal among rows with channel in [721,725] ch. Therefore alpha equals 69.06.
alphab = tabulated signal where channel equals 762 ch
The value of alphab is 52.53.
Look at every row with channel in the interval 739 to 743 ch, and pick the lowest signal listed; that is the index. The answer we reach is 72.55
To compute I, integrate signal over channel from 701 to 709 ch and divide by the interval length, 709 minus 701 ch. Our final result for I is 66.1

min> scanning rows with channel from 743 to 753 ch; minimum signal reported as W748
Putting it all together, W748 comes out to 49.84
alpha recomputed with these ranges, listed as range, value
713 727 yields 70.65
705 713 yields 71.8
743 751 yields 73.44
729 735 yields 74.11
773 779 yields 74.6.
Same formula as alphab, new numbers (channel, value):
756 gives 46.89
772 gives 66.07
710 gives 66.64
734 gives 74.11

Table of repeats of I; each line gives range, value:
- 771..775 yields 66.5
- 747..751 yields 57.1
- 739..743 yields 73.5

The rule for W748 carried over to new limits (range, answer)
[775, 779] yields 71.71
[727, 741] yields 69.48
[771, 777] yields 66.07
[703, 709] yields 64.96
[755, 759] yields 46.89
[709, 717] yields 66.64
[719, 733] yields 67.94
